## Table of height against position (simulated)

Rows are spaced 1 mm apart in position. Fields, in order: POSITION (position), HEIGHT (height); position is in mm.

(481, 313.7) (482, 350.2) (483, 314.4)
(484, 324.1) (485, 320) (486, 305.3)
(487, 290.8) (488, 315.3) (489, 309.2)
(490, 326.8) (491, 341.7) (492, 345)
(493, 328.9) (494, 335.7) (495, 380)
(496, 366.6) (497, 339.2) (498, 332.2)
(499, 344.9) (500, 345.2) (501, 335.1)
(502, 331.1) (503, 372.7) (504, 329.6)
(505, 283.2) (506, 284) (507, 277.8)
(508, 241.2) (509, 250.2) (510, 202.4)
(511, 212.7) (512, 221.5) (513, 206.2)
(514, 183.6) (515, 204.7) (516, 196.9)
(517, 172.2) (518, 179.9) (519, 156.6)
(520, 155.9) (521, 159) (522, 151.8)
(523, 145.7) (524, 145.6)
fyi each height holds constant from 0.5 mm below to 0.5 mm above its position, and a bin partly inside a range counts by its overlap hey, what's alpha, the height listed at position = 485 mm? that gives 320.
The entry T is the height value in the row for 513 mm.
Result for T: 206.2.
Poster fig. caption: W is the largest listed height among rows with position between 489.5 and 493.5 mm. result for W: 345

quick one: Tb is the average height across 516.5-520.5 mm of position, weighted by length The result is 166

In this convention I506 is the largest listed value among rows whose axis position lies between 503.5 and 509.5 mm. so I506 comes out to 329.6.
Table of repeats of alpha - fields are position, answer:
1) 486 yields 305.3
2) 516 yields 196.9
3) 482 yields 350.2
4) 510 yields 202.4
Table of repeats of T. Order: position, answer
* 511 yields 212.7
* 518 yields 179.9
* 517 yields 172.2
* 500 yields 345.2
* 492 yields 345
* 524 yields 145.6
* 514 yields 183.6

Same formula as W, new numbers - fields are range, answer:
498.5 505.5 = 372.7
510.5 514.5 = 221.5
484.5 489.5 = 320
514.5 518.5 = 204.7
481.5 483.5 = 350.2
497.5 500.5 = 345.2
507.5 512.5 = 250.2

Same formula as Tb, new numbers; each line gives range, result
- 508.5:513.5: 219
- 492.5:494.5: 332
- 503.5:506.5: 299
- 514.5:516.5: 201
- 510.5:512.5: 217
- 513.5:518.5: 187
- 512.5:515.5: 198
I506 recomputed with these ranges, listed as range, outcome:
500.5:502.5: 335.1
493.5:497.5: 380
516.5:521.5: 179.9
